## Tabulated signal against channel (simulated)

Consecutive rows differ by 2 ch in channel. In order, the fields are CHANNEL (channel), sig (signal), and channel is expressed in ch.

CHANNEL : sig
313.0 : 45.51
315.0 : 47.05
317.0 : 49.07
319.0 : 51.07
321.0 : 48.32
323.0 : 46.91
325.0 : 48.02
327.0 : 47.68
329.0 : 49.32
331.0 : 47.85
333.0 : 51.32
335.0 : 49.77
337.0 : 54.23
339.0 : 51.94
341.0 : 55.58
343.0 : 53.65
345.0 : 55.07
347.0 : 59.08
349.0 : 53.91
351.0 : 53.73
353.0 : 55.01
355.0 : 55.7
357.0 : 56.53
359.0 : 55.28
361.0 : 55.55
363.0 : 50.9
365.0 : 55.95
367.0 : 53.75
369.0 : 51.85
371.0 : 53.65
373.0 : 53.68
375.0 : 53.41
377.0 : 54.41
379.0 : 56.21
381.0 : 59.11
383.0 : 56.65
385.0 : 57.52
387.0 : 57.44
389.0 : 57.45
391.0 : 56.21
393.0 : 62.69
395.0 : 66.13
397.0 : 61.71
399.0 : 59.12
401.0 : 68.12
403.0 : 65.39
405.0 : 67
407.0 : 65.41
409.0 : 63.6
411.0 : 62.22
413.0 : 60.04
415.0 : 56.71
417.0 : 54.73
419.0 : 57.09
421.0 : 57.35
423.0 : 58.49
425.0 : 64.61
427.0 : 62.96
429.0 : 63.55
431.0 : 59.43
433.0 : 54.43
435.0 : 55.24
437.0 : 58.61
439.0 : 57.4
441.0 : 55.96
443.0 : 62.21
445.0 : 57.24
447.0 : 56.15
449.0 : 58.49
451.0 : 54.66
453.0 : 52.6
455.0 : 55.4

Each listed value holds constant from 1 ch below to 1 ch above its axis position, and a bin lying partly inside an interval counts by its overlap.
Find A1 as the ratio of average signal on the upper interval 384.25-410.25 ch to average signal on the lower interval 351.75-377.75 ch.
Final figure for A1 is 1.1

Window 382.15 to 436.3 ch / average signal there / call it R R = 60.4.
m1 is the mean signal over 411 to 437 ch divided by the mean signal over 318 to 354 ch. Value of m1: 1.14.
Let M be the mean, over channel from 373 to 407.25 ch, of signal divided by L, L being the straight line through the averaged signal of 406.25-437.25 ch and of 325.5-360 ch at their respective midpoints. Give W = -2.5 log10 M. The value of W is -0.05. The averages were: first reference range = 53.2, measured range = 59.9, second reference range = 59.6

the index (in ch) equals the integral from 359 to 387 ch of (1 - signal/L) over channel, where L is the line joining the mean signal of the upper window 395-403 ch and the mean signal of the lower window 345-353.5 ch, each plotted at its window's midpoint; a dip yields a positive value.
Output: 2.09 ch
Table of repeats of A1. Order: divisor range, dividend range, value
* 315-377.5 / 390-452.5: 1.14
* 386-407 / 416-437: 0.94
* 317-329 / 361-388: 1.13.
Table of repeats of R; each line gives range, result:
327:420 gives 56.7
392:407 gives 64.4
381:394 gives 58.1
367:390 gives 55.5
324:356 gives 52.6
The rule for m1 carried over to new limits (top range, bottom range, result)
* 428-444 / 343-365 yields 1.06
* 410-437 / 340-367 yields 1.07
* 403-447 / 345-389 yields 1.08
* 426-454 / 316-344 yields 1.15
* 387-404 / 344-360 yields 1.11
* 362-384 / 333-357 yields 1.00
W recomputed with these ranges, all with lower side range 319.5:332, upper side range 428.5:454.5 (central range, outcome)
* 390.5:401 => -0.16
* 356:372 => -0.06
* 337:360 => -0.11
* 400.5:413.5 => -0.18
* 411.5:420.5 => -0.04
